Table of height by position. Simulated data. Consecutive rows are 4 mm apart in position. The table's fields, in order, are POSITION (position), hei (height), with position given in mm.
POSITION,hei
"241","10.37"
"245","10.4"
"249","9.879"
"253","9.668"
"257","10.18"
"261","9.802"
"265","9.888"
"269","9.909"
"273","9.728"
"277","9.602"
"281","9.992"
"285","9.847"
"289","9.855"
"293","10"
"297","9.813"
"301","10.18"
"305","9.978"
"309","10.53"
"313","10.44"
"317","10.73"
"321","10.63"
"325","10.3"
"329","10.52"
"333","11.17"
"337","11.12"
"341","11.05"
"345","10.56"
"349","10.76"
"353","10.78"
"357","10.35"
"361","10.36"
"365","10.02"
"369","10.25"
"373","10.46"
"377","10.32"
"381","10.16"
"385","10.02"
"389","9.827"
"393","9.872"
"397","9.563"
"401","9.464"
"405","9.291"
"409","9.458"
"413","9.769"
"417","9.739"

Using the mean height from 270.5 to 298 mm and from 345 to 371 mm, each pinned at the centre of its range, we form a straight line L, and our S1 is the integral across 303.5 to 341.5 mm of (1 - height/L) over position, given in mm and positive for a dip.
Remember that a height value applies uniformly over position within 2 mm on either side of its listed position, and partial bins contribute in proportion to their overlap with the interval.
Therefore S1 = -1.8 mm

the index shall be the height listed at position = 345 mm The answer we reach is 10.56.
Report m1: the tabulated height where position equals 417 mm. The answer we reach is 9.739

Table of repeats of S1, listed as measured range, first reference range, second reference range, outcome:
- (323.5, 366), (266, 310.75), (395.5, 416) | -3.99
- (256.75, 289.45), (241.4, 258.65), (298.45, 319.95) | 1.06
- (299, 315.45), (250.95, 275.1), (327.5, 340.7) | 0.40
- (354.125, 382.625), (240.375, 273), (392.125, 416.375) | -1.84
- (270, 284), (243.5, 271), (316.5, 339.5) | 0.53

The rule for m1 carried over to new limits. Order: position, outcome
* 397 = 9.563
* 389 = 9.827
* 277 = 9.602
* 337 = 11.12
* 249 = 9.879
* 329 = 10.52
